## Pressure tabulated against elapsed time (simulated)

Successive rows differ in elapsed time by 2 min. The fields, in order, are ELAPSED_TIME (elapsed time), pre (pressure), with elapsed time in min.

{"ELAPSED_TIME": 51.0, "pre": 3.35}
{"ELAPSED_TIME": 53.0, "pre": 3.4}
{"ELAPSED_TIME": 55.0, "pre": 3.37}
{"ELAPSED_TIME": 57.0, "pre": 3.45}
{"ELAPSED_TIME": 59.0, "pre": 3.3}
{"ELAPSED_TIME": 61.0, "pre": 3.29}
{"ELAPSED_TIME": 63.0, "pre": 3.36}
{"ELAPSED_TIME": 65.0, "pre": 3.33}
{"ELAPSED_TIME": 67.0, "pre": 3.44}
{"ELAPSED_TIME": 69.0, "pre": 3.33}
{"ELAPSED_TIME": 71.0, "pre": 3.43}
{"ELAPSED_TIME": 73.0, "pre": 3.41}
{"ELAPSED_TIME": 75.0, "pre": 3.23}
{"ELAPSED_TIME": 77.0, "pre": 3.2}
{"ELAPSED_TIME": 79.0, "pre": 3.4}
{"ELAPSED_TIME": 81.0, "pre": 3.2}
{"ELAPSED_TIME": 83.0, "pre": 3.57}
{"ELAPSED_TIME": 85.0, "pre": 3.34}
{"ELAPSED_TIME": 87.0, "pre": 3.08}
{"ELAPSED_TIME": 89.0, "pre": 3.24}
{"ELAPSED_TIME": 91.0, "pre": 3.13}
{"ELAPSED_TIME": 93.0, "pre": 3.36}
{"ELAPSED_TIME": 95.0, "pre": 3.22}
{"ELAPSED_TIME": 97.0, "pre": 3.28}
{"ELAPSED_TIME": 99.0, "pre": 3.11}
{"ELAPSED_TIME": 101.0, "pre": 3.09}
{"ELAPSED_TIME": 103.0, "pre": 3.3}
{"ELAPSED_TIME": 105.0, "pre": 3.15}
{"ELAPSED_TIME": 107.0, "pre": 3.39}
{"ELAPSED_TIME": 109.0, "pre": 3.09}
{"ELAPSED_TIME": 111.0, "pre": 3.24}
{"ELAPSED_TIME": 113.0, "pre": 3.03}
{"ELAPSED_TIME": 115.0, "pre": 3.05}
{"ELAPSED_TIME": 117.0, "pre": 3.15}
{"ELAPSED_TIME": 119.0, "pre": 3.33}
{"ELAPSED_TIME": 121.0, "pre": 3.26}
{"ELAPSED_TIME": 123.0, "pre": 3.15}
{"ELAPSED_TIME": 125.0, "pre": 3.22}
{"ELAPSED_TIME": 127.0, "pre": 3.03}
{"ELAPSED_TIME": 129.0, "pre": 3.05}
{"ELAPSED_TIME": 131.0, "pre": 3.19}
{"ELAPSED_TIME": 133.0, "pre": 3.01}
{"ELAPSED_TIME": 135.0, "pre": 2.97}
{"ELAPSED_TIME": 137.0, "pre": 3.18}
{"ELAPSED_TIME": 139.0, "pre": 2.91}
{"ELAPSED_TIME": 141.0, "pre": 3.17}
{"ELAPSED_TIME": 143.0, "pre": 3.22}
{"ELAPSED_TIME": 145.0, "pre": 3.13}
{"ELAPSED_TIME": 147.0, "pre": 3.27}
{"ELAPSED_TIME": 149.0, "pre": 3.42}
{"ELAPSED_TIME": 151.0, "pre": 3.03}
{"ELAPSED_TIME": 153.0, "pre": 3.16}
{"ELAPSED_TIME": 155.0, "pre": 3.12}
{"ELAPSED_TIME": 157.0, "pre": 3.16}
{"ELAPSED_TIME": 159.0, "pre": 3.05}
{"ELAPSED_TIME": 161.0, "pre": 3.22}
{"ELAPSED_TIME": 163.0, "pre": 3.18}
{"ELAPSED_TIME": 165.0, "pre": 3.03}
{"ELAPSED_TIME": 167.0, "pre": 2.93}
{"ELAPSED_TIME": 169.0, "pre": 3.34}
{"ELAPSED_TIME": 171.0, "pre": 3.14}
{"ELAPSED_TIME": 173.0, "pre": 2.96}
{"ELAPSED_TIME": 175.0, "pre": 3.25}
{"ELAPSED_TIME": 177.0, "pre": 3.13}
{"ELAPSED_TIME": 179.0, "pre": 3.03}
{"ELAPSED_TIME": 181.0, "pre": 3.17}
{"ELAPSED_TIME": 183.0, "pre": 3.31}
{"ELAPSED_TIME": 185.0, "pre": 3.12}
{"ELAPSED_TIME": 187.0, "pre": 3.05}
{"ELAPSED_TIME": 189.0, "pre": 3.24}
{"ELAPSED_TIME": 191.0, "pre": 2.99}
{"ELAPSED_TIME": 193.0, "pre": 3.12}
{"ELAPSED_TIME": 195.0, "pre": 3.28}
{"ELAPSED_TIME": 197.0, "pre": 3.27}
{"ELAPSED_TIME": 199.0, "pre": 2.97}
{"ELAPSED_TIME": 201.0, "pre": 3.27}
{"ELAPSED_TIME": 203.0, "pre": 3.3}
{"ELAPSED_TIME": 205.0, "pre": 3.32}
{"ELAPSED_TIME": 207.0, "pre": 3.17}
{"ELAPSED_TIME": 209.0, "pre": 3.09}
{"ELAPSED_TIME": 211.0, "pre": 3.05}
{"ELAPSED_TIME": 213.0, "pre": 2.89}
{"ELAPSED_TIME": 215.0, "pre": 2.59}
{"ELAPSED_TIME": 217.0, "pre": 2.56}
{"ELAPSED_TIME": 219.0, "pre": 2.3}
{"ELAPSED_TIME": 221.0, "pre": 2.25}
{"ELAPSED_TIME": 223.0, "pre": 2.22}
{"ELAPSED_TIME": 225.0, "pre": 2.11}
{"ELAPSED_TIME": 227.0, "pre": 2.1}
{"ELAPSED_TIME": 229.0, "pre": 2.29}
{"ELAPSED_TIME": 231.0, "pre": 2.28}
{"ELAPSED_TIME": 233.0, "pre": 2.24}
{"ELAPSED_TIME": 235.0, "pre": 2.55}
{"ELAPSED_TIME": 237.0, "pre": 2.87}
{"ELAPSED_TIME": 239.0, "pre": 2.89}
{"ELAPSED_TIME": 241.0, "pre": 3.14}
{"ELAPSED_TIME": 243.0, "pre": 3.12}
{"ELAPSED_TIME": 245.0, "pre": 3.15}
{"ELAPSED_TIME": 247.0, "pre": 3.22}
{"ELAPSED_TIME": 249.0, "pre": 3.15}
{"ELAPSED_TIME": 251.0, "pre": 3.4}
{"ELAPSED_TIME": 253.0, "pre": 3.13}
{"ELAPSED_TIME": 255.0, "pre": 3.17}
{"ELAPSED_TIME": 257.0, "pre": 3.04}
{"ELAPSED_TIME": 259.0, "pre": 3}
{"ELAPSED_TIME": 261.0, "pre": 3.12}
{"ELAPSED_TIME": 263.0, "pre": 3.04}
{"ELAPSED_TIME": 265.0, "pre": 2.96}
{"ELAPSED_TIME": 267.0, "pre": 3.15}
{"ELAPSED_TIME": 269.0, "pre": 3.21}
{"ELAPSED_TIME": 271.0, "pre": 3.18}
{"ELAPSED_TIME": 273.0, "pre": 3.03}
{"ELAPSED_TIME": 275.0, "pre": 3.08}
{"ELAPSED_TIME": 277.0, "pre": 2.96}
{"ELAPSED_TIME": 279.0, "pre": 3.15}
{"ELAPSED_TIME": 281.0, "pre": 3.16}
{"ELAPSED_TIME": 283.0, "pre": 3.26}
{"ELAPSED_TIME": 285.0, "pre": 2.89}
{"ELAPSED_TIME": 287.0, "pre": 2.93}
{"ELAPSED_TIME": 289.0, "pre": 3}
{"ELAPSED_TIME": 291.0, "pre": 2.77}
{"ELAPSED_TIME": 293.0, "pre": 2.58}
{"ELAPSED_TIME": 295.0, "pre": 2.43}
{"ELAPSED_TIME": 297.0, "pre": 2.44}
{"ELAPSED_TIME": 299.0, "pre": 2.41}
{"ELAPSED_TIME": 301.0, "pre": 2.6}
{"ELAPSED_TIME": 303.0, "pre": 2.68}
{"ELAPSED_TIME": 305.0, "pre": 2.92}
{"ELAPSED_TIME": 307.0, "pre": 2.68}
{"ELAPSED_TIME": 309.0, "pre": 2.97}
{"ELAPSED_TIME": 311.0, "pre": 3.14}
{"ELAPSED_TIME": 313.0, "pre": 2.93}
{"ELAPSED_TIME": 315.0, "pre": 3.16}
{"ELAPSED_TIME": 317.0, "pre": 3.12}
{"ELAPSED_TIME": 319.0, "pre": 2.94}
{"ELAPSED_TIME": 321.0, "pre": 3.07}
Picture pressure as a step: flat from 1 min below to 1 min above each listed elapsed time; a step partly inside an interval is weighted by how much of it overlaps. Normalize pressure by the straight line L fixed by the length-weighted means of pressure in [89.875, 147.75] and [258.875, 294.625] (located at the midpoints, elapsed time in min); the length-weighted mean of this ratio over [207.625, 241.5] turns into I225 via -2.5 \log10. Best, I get 0.20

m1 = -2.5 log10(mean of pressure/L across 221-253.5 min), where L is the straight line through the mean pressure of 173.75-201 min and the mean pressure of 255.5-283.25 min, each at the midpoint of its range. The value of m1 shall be 0.15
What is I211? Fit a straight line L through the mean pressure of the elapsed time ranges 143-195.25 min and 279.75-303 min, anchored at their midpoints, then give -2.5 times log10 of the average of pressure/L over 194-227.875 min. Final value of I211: 0.079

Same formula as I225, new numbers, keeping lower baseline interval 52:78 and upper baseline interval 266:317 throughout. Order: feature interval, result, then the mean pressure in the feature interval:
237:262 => -0.04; 3.12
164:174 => 0.02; 3.08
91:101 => 0.02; 3.22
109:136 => 0.04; 3.13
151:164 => 0.01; 3.14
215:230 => 0.31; 2.28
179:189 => -0.01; 3.16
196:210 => -0.04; 3.2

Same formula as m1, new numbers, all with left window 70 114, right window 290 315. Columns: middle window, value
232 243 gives 0.045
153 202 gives -0.036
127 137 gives 0.030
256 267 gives -0.078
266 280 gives -0.112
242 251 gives -0.114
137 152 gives -0.016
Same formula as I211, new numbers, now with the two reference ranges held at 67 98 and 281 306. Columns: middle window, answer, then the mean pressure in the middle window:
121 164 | 0.00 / 3.14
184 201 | -0.04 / 3.14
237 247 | -0.06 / 3.07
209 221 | 0.11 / 2.68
